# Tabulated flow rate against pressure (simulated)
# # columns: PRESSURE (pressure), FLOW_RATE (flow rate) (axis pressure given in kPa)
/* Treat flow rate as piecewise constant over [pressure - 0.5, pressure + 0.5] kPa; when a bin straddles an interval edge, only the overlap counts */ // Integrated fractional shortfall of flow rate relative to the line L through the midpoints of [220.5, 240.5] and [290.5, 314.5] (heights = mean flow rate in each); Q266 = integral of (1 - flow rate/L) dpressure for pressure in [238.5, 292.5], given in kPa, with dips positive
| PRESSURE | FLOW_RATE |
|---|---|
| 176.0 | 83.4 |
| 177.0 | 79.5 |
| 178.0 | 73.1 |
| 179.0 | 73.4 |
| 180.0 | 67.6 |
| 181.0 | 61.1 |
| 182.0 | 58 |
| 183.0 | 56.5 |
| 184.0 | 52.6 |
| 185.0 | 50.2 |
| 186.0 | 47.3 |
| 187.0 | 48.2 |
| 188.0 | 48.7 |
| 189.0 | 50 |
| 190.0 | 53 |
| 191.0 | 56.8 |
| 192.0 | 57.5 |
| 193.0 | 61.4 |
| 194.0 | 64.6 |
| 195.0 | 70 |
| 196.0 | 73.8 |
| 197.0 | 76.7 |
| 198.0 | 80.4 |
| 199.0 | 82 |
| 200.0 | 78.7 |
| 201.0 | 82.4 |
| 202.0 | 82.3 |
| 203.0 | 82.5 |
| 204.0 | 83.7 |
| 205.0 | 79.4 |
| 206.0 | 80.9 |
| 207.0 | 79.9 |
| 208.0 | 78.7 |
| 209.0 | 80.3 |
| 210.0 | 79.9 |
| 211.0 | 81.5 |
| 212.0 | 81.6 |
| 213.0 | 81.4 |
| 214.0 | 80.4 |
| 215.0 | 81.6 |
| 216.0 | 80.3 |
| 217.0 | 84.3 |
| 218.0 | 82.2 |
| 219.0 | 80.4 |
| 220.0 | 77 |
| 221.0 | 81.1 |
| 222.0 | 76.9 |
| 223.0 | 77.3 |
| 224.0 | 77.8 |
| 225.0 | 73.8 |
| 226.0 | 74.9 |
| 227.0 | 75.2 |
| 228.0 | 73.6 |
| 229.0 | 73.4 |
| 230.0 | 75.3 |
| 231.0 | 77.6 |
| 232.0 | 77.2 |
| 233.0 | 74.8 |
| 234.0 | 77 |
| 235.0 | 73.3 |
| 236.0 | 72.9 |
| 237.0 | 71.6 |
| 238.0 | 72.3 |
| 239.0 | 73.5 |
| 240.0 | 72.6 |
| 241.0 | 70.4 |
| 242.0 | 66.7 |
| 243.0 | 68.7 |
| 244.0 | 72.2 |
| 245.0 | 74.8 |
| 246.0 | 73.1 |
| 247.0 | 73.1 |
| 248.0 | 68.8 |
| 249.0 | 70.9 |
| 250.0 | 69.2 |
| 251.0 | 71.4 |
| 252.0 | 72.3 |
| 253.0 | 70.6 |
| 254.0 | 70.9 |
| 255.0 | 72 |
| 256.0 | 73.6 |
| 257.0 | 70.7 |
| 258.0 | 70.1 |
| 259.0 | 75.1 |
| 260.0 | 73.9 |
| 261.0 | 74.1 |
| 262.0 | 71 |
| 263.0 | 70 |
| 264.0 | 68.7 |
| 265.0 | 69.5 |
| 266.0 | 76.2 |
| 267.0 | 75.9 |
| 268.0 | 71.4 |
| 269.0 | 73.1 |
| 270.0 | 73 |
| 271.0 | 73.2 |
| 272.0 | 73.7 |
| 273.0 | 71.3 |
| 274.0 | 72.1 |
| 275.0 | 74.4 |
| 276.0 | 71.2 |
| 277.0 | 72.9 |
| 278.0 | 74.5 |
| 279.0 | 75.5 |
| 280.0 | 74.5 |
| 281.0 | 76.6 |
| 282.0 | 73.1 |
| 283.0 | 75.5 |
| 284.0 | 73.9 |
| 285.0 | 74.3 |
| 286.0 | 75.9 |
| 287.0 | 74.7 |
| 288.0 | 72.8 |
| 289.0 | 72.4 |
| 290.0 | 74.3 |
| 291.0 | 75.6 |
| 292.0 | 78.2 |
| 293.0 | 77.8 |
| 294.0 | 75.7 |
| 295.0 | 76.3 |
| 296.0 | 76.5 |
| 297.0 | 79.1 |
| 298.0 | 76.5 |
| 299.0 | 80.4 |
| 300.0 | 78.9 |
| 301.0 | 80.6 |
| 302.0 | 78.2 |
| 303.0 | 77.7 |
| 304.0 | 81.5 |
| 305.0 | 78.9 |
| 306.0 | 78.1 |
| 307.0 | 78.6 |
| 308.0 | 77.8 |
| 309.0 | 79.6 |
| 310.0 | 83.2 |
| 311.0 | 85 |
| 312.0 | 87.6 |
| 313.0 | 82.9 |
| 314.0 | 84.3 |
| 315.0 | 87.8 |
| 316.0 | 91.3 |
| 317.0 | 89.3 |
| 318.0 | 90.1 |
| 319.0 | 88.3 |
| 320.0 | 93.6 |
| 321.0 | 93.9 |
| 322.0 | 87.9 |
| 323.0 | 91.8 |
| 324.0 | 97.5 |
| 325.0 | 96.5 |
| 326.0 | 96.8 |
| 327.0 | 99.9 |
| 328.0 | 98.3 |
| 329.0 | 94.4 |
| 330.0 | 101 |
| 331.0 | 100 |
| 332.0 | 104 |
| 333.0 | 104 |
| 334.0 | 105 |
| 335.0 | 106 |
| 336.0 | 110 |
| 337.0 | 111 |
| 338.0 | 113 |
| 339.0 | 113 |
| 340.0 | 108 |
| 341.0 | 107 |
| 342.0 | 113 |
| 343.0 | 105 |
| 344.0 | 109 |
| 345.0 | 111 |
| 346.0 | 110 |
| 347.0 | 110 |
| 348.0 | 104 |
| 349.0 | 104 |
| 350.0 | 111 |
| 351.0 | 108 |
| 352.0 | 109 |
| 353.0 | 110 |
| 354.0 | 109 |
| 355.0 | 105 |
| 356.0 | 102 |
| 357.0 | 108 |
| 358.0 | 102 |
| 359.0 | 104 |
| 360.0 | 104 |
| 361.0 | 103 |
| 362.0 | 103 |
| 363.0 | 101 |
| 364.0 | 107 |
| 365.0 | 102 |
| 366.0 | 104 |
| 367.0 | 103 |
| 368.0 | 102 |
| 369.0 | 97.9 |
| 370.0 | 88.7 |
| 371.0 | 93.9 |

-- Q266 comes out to 3.16 kPa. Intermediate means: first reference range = 75.1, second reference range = 79.5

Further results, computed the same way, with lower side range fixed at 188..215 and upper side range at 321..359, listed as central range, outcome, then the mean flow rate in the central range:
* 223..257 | 4.0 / 72.9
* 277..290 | 2.5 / 74.4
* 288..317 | 5.0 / 79.9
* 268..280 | 2.3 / 73.2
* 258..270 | 2.1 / 72.5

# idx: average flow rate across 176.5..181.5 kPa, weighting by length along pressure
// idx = 70.9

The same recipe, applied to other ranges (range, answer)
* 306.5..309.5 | 78.7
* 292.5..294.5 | 76.8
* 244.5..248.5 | 72.5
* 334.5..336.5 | 108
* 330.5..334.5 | 103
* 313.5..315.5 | 86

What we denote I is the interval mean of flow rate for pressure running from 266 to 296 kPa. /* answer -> 74.3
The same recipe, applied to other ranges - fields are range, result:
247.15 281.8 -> 72.4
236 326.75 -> 77.1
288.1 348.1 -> 91.4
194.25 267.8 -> 75.5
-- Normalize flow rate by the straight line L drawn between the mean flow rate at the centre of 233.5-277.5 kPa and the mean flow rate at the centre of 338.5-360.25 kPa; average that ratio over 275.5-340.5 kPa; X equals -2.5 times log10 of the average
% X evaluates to 0.076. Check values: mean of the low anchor 72.1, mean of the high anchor 108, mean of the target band 86.1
